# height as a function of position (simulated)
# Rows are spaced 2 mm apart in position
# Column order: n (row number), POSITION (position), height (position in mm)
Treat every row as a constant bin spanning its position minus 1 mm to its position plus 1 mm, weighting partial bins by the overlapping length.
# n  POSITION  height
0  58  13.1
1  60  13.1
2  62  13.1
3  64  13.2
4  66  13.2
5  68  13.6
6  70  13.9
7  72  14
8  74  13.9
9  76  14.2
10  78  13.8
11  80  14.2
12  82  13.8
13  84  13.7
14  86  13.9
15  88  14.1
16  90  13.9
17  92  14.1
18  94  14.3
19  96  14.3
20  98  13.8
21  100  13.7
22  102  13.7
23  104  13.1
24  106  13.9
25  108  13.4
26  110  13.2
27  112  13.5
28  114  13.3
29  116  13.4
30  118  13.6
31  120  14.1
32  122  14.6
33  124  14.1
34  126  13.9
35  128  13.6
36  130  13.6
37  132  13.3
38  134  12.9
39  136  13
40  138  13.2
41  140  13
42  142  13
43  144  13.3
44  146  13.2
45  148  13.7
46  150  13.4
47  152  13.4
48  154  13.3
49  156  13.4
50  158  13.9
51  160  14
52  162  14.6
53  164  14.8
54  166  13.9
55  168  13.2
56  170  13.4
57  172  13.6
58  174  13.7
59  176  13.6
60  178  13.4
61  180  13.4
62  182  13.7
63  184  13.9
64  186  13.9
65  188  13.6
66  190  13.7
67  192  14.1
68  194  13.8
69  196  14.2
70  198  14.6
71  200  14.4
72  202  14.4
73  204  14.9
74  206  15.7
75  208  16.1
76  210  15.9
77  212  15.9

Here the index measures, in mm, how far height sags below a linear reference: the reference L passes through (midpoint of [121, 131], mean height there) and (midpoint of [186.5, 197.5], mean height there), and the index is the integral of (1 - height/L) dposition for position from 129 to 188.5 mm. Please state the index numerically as 1.7 mm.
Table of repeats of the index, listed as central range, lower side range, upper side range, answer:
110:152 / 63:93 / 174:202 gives 1.2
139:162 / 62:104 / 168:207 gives 0.8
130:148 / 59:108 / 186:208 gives 1.2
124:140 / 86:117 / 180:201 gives 0.5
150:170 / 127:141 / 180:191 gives -0.5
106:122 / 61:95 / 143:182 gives 0.2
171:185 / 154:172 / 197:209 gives 0.7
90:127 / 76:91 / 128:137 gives -0.5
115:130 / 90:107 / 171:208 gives 0.0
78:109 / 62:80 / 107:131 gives -0.3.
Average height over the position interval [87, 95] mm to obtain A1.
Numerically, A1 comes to 14.1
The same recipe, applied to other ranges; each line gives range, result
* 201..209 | 15.3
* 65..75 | 13.7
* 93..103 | 14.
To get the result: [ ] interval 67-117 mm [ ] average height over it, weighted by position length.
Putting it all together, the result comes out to 13.8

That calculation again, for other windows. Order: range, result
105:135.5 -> 13.6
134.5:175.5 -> 13.5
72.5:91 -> 13.9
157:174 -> 13.9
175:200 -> 13.8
